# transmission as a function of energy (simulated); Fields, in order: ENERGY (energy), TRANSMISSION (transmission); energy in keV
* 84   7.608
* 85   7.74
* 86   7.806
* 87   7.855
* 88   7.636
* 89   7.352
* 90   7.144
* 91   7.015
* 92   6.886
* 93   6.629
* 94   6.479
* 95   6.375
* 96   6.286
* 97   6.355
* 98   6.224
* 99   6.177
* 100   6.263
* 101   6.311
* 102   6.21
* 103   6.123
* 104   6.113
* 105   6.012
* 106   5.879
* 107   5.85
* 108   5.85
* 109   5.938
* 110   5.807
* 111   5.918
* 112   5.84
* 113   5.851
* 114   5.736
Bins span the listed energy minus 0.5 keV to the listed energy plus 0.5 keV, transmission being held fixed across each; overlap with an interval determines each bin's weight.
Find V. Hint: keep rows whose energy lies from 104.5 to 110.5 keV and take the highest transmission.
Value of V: 6.012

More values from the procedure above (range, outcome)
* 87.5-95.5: 7.636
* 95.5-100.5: 6.355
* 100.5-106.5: 6.311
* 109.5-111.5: 5.918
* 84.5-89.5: 7.855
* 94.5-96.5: 6.375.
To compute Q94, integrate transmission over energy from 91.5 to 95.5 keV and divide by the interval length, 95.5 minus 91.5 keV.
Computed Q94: 6.59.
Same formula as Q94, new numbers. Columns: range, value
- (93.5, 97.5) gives 6.37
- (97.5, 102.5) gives 6.24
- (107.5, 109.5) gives 5.89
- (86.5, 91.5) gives 7.4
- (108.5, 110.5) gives 5.87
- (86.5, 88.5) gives 7.75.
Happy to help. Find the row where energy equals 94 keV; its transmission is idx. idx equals 6.479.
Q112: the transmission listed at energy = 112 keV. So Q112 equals 5.84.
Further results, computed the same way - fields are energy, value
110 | 5.807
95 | 6.375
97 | 6.355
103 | 6.123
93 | 6.629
